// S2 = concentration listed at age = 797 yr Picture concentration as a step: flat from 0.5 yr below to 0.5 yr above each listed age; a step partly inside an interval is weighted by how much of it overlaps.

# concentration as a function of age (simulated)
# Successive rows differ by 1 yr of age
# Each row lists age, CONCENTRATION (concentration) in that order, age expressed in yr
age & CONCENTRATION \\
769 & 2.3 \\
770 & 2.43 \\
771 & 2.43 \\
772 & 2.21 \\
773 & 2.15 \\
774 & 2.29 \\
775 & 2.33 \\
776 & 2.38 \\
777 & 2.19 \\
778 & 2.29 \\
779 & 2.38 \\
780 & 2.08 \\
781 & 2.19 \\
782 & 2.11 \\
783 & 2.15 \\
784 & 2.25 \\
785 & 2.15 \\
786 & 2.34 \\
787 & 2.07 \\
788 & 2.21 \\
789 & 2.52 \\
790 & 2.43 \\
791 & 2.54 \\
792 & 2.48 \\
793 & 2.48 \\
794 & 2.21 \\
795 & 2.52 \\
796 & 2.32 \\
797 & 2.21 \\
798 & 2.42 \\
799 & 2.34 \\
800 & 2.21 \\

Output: 2.21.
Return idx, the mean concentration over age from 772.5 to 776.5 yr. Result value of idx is 2.29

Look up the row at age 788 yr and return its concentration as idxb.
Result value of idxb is 2.21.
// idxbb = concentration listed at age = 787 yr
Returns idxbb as 2.07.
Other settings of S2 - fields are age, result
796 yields 2.32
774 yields 2.29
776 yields 2.38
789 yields 2.52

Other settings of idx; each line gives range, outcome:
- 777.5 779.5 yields 2.33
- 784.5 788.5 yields 2.19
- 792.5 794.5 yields 2.34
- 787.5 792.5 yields 2.44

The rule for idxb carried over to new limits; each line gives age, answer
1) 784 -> 2.25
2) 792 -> 2.48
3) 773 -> 2.15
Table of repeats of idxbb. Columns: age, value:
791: 2.54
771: 2.43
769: 2.3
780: 2.08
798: 2.42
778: 2.29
